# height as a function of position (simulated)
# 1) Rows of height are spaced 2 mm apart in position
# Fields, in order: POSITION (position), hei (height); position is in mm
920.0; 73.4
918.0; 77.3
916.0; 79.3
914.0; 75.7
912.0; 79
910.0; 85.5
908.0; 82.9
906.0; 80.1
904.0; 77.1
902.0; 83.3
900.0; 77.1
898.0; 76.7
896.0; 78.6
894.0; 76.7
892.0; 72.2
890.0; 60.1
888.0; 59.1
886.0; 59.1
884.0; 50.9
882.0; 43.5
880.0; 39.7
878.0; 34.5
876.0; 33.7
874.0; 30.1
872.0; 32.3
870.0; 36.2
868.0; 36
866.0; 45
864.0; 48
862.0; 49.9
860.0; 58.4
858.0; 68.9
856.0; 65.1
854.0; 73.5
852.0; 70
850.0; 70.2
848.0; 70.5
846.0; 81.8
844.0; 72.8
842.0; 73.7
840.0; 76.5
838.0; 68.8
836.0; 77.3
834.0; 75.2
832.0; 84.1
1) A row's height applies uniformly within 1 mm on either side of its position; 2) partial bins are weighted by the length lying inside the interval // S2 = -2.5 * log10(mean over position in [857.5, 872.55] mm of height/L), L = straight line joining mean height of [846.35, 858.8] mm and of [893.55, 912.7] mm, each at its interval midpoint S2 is 0.48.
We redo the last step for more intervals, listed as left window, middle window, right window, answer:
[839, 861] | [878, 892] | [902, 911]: 0.431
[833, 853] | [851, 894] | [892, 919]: 0.427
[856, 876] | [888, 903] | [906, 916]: -0.081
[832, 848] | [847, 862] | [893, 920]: 0.141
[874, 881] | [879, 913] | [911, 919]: -0.231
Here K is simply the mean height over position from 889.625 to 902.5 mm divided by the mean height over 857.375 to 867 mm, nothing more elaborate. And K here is 1.41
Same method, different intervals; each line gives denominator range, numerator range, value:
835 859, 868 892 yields 0.61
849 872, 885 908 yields 1.32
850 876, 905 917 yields 1.57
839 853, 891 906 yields 1.05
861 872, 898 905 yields 1.87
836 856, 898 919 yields 1.09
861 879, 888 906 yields 1.94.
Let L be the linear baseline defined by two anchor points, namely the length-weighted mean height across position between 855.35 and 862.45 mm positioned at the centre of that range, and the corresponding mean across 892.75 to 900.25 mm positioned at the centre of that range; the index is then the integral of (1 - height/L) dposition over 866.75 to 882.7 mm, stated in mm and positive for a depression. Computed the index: 7.6 mm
